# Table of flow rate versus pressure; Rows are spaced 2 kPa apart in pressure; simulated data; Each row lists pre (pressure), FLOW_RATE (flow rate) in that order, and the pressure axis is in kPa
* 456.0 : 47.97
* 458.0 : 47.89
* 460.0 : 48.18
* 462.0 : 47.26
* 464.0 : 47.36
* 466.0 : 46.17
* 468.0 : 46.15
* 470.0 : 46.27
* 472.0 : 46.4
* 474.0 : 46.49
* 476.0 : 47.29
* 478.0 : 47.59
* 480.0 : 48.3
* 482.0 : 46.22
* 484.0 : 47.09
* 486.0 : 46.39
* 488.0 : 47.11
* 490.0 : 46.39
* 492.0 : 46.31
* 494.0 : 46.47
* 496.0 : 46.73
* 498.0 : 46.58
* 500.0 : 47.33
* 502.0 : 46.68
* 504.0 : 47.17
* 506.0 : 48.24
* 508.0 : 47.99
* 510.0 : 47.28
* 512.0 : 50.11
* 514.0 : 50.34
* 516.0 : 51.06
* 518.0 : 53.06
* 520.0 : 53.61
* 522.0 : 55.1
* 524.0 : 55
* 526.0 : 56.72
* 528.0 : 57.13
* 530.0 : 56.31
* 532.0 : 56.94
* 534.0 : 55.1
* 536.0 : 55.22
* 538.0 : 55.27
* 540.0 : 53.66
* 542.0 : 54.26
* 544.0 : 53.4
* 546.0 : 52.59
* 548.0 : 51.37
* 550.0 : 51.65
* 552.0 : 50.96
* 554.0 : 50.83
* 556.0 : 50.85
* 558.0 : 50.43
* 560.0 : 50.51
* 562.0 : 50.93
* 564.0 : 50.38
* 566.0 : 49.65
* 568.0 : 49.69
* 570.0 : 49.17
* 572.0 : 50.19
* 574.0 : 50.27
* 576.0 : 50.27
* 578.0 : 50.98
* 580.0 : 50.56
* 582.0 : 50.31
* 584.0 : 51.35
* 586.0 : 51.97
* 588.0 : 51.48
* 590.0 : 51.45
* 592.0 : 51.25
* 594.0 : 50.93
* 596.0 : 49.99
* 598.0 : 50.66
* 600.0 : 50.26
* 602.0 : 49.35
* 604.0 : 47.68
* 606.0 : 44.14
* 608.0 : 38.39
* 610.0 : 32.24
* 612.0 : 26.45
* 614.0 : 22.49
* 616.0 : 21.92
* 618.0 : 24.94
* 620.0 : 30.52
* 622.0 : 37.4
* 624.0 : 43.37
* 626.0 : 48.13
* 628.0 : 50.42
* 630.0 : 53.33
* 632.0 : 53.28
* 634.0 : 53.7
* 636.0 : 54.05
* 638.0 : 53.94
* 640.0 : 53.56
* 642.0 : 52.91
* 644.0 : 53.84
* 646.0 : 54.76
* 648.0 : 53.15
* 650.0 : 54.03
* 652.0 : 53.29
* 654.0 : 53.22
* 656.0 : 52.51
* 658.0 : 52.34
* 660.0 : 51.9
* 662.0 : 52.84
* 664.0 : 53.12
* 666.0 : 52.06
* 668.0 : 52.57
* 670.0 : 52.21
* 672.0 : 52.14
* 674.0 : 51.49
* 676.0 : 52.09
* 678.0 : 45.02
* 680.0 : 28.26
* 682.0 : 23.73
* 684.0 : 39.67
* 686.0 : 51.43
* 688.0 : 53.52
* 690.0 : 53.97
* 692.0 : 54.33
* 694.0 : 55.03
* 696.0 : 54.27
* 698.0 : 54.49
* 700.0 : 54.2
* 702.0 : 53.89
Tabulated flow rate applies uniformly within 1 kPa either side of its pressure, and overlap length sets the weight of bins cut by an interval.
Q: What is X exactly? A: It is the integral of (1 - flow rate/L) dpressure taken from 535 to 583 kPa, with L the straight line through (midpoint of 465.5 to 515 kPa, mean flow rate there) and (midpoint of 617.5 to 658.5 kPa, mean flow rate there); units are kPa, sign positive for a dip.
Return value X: -3.06 kPa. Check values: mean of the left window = 47.2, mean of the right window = 49.6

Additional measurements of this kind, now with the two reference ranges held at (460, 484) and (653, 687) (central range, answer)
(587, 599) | -0.8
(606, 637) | 5.4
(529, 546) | -2.7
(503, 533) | -3.3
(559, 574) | -0.8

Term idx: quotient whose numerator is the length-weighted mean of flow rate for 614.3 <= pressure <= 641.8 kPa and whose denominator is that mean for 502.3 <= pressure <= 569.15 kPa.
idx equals 0.8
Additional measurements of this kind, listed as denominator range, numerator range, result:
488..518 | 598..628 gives 0.79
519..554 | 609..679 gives 0.87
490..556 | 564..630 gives 0.87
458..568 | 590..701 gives 0.95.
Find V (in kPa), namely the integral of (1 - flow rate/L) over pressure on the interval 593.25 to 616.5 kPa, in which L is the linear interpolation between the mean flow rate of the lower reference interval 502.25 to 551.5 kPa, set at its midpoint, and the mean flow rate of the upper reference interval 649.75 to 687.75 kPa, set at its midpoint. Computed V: 4.5 kPa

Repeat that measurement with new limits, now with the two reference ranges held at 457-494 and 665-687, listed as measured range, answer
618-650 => -2.3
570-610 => -2.6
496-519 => -1.0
